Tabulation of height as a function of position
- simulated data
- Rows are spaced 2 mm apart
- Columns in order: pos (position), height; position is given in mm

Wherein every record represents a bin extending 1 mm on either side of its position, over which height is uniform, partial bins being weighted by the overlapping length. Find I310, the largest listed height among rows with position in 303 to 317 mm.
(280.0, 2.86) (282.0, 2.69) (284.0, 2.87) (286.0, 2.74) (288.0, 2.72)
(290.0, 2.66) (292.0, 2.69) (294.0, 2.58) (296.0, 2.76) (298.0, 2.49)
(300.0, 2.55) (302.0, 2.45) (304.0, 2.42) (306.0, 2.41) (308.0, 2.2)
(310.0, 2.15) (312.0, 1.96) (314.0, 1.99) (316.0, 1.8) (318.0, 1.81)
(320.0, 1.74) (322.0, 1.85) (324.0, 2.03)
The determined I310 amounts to 2.42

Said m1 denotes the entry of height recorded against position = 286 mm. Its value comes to 2.74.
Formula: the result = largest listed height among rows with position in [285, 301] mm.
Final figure 2.76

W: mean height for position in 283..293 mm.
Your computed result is 2.74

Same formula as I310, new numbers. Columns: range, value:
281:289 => 2.87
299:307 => 2.55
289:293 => 2.69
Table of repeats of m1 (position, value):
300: 2.55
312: 1.96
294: 2.58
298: 2.49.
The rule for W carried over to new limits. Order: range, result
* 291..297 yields 2.68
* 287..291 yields 2.69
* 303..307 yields 2.42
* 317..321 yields 1.77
